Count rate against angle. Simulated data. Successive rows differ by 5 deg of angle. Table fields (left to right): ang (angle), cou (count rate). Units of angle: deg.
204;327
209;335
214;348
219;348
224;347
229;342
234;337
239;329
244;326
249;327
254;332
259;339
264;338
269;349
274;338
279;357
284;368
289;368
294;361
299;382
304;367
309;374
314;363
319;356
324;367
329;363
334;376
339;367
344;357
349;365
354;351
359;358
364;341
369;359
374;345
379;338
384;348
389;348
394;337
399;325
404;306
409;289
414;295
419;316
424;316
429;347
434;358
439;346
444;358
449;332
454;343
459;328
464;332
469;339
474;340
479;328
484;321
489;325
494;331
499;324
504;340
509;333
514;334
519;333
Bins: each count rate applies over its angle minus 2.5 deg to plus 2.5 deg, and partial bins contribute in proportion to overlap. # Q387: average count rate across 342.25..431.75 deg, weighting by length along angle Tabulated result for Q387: 335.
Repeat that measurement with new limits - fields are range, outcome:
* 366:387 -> 347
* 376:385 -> 342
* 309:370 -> 361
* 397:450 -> 326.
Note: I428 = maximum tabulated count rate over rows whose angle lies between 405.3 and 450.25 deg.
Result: 358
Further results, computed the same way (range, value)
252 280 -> 357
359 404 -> 359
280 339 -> 382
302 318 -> 374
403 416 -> 306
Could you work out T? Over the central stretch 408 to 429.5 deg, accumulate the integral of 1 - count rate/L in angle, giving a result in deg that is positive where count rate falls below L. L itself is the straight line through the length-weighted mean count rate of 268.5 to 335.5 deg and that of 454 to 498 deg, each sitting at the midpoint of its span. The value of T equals 1.9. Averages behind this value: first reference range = 364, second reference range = 331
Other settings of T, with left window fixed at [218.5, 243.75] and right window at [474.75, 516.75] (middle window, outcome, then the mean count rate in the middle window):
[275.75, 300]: -2.06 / 365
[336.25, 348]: -0.97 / 363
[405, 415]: 1.18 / 294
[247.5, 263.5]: 0.20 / 334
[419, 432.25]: 0.09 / 330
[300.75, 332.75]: -2.85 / 366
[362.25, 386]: -0.88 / 346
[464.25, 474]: -0.20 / 338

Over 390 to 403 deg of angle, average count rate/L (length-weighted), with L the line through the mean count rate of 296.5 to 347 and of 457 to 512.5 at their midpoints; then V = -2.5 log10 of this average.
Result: 0.07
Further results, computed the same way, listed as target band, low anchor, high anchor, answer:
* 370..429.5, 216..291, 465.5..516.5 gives 0.033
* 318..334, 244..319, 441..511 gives -0.048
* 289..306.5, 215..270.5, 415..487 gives -0.101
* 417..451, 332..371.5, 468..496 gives 0.004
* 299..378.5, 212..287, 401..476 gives -0.077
